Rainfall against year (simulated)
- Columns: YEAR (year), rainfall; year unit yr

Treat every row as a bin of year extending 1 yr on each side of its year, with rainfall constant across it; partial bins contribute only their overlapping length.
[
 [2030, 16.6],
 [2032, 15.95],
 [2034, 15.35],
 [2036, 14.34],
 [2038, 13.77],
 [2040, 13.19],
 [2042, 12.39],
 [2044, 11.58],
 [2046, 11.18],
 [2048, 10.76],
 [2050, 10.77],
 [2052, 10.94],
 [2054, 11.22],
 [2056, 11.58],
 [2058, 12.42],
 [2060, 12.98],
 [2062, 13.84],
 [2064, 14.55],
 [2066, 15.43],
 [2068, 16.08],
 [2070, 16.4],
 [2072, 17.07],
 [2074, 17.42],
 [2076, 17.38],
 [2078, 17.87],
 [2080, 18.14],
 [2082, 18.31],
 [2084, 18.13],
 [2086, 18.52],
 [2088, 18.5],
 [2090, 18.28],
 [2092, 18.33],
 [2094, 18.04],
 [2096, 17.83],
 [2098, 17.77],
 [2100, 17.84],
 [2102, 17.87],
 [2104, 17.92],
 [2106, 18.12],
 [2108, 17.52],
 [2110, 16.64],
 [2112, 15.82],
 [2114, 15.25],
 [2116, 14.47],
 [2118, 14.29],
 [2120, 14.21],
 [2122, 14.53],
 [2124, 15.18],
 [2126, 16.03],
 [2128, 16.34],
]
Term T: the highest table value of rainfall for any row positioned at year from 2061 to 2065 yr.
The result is 14.55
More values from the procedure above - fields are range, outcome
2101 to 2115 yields 18.12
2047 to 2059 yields 12.42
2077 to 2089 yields 18.52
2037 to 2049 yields 13.77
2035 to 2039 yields 14.34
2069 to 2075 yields 17.42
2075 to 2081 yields 18.14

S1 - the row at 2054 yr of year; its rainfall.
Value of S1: 11.22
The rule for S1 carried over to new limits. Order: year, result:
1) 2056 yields 11.58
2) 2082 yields 18.31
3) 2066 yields 15.43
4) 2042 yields 12.39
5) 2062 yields 13.84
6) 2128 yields 16.34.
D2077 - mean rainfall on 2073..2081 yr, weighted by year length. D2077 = 17.7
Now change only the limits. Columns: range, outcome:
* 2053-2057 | 11.4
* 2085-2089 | 18.5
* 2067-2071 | 16.2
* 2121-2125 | 14.9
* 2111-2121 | 14.8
